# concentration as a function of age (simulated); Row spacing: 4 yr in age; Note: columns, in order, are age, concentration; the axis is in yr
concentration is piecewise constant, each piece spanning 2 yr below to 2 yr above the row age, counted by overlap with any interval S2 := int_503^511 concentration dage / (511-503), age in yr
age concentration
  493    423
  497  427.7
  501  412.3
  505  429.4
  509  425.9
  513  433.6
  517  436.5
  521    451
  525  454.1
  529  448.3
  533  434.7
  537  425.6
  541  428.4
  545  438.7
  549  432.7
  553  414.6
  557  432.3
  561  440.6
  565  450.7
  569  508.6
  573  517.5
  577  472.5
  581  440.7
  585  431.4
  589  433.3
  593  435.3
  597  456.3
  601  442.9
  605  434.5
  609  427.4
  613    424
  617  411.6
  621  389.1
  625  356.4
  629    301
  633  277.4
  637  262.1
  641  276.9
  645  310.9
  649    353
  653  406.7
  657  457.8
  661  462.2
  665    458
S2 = 428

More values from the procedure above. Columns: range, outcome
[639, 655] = 337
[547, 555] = 424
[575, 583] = 457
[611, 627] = 395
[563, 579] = 487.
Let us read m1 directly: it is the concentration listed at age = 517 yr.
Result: 436.5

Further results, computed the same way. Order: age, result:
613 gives 424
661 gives 462.2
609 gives 427.4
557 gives 432.3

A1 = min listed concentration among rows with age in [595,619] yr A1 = 411.6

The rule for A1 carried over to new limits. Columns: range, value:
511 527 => 433.6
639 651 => 276.9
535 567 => 414.6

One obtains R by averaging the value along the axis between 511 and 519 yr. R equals 435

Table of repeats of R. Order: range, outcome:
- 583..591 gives 432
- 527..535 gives 442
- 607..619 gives 421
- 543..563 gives 432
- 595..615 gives 437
